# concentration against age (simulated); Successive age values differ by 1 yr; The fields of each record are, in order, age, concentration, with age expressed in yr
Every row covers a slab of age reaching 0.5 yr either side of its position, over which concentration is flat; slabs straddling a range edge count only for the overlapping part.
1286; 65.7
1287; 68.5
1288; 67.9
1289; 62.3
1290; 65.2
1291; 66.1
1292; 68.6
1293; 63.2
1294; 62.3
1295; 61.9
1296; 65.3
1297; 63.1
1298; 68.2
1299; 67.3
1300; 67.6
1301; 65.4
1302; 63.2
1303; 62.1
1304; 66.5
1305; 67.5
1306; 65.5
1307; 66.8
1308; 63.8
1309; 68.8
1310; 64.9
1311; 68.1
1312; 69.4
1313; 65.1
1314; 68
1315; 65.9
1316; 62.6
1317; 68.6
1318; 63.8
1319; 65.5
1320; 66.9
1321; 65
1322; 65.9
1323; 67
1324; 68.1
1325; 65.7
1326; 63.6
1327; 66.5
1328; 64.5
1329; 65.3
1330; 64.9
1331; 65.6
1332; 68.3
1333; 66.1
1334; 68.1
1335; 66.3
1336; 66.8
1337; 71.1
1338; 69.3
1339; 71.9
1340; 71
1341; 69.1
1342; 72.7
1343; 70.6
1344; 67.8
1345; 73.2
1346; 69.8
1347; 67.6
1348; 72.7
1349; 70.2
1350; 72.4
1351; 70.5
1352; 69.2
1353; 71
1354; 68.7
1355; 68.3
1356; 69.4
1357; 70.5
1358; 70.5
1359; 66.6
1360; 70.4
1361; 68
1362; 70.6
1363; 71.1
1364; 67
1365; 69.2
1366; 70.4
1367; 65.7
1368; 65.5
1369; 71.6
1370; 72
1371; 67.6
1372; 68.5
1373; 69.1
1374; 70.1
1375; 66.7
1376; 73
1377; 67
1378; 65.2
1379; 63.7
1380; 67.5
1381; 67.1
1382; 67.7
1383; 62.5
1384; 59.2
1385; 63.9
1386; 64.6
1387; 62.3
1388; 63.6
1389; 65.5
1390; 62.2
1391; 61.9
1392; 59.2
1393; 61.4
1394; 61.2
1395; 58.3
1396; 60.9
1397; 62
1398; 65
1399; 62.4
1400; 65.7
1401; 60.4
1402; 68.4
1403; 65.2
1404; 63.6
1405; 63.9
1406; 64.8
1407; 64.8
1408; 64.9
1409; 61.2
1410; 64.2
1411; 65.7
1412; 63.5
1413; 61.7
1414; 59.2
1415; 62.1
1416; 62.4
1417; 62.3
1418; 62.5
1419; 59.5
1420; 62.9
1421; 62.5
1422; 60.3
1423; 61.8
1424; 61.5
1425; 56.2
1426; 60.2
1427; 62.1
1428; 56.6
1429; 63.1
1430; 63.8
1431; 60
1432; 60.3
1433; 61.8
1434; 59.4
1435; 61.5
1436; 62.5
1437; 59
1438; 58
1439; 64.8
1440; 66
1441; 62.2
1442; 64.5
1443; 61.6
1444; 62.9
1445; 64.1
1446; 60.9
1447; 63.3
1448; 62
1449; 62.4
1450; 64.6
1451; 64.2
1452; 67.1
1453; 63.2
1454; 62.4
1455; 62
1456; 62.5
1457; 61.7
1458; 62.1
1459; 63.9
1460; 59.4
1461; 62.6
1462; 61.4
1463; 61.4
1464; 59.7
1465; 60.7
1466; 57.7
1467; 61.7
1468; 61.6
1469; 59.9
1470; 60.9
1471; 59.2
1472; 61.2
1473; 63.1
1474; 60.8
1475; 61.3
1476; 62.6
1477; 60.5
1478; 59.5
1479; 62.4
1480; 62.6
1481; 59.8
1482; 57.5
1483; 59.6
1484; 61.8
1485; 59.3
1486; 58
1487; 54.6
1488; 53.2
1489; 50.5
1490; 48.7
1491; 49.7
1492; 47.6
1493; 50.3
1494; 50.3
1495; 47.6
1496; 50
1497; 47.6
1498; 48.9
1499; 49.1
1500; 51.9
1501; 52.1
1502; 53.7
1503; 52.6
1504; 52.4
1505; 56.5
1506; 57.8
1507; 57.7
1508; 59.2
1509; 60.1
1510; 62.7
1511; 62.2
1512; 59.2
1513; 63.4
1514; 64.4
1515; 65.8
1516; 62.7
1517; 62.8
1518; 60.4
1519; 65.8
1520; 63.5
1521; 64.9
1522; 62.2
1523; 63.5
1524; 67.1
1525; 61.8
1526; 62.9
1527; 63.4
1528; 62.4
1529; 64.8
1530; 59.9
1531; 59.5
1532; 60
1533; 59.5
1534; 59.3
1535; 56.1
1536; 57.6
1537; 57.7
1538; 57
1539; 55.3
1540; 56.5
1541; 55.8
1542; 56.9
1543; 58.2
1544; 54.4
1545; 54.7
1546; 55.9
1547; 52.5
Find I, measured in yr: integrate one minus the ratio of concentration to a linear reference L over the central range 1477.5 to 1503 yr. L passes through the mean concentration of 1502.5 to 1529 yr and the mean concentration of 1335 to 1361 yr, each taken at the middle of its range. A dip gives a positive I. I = 3.65 yr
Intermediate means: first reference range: 69.9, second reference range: 61.5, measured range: 53.8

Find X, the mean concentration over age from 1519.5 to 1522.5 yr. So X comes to 63.5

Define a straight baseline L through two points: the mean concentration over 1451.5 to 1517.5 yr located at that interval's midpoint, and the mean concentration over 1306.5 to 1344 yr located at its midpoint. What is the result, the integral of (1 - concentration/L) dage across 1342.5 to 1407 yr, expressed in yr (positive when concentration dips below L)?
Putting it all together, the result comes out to -2.4 yr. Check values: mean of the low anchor 67.1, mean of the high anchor 58.3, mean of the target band 66.7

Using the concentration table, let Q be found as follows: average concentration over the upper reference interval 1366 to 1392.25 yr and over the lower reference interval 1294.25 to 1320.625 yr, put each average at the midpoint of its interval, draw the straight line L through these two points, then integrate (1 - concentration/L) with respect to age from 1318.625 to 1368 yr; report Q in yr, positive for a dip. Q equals -1.9 yr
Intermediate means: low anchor 65.8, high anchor 66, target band 68.5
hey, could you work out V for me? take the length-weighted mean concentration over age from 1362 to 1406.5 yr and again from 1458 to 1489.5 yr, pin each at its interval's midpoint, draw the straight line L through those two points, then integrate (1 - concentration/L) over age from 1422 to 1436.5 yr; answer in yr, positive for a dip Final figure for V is 0.4 yr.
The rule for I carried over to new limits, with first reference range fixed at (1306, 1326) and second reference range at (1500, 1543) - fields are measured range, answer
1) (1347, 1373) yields -1.84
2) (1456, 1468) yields 0.10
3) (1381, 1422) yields 0.44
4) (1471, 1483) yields 0.07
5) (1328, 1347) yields -0.89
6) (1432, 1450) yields 0.05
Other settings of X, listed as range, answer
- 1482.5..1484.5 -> 60.7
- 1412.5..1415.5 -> 61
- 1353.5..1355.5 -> 68.5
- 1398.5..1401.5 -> 62.8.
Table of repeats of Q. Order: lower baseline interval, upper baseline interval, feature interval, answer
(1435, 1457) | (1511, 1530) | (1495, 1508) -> 2.17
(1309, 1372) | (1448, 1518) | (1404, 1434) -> 0.47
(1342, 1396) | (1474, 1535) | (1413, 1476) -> 0.56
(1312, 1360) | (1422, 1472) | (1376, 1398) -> 0.57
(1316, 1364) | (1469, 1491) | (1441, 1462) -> -0.74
